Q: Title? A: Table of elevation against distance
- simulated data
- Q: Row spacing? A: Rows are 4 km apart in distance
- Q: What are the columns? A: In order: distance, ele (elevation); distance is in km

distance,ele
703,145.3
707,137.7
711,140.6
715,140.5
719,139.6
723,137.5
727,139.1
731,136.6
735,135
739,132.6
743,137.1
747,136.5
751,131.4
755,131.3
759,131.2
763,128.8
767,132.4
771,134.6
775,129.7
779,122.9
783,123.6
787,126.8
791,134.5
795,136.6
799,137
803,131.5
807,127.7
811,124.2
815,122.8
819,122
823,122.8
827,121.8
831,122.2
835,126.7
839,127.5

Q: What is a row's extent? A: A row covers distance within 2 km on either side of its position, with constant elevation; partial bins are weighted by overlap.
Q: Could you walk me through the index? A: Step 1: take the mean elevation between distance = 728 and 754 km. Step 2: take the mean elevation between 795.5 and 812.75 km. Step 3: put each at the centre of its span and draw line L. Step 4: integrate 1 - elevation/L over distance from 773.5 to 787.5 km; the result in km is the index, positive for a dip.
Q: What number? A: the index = 0.72 km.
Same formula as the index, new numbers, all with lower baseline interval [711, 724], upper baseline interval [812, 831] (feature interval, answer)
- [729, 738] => 0.09 km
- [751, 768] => 0.22 km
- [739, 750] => -0.04 km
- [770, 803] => -0.64 km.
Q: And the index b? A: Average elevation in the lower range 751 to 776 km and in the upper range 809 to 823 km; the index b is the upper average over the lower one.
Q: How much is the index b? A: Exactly 0.9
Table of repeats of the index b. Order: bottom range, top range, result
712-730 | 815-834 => 0.88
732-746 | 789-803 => 1.00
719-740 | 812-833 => 0.90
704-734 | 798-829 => 0.91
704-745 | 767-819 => 0.94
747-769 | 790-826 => 0.98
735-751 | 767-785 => 0.95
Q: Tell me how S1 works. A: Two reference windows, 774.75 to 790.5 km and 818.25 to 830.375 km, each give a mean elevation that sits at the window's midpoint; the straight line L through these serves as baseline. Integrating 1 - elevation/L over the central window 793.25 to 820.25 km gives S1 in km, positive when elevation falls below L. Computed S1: -1.1 km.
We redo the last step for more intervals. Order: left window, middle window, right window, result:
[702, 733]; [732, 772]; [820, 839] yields 0.43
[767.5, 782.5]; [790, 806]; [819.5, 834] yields -1.07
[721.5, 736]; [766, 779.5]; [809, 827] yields -0.04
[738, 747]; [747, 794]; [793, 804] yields 1.82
